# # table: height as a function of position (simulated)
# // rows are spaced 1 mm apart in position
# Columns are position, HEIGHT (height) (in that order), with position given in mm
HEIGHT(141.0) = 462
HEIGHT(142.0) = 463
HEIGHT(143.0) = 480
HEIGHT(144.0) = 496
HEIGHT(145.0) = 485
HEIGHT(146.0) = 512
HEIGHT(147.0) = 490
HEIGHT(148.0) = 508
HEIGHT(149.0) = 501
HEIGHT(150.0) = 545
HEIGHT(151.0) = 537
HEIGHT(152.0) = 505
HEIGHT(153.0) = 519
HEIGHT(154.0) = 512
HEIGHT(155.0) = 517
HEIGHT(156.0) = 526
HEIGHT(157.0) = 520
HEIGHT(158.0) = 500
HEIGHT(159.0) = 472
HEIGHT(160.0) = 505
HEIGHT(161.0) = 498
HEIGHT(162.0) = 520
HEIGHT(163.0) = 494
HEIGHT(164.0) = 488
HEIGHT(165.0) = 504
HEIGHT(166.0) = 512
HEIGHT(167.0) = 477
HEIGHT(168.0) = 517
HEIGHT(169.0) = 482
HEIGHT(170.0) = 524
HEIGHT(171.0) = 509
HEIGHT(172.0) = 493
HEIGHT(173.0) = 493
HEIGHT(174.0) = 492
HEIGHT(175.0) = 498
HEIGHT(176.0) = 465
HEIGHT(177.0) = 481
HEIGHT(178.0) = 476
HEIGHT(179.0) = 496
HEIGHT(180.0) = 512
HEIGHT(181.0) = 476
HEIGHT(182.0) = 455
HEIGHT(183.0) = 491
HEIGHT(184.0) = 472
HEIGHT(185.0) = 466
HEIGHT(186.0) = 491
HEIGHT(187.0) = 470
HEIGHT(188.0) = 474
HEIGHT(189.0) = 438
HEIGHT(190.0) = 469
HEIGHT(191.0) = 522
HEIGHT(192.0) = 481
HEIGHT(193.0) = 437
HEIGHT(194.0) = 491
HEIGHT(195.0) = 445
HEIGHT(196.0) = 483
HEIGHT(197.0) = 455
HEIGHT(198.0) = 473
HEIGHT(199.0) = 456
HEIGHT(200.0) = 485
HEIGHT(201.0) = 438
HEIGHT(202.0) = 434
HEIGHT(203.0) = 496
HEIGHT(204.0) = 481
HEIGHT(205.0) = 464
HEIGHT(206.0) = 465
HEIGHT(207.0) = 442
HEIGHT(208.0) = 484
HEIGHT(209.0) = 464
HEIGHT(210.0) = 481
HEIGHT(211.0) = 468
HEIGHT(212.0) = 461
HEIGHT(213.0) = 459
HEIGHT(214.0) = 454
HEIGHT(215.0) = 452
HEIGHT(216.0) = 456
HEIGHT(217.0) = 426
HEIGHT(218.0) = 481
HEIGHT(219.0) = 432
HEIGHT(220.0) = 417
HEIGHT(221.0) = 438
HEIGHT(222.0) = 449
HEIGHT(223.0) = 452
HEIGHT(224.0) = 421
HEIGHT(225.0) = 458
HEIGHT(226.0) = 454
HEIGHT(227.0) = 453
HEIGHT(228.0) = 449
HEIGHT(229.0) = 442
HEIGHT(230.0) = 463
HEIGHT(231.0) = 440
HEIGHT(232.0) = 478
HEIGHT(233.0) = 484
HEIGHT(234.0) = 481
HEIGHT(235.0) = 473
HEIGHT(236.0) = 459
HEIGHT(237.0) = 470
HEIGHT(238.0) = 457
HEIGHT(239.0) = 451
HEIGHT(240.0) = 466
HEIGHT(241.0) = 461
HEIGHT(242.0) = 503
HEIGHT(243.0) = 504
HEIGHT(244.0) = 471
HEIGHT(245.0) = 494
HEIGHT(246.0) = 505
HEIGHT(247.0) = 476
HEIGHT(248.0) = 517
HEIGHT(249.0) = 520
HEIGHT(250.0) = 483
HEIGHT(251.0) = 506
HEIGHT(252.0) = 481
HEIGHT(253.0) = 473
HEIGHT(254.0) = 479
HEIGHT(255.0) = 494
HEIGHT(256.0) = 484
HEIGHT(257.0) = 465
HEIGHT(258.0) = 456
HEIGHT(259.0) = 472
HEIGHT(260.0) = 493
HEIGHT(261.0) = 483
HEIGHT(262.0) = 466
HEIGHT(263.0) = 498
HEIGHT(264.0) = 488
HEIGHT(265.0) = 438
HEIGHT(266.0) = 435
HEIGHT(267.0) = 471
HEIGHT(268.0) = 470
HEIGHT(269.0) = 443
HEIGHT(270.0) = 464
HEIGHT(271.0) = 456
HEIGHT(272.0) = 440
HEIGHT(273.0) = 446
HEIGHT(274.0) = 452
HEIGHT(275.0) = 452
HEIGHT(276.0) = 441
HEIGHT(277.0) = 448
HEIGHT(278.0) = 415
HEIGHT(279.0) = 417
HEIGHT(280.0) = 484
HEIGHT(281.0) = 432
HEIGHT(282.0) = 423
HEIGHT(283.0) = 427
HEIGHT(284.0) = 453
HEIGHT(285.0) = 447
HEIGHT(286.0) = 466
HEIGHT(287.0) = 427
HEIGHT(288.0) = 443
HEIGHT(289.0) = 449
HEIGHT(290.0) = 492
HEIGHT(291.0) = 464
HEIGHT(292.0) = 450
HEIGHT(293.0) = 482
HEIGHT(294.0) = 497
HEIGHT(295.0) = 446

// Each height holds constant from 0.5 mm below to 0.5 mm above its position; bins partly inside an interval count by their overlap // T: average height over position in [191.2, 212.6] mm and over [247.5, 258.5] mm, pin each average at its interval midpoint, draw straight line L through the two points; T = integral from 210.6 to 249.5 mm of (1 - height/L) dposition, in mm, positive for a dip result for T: 1.14 mm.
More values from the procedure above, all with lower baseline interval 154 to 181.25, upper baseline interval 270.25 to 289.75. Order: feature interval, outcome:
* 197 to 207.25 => 0.4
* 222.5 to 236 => 0.3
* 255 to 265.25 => -0.5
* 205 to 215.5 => 0.3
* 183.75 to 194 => 0.3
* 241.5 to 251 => -0.8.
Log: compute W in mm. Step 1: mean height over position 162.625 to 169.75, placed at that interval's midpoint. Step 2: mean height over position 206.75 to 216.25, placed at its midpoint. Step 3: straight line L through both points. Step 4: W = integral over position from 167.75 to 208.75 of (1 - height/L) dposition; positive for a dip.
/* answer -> 0.3 mm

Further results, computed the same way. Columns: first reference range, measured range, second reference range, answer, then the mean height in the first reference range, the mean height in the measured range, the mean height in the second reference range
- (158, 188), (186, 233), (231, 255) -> 2.5 mm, 491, 460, 482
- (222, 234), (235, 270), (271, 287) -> -2.2 mm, 455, 477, 443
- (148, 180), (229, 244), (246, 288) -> 0.2 mm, 503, 470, 463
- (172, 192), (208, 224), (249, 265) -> 0.9 mm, 481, 453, 481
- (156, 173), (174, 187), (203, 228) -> 0.1 mm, 501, 482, 455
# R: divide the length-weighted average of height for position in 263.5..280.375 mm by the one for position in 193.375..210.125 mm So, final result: 0.97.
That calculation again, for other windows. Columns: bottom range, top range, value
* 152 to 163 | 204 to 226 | 0.89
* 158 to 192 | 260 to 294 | 0.93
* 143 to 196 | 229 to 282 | 0.95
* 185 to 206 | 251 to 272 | 1.00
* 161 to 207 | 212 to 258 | 0.97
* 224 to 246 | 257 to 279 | 0.98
